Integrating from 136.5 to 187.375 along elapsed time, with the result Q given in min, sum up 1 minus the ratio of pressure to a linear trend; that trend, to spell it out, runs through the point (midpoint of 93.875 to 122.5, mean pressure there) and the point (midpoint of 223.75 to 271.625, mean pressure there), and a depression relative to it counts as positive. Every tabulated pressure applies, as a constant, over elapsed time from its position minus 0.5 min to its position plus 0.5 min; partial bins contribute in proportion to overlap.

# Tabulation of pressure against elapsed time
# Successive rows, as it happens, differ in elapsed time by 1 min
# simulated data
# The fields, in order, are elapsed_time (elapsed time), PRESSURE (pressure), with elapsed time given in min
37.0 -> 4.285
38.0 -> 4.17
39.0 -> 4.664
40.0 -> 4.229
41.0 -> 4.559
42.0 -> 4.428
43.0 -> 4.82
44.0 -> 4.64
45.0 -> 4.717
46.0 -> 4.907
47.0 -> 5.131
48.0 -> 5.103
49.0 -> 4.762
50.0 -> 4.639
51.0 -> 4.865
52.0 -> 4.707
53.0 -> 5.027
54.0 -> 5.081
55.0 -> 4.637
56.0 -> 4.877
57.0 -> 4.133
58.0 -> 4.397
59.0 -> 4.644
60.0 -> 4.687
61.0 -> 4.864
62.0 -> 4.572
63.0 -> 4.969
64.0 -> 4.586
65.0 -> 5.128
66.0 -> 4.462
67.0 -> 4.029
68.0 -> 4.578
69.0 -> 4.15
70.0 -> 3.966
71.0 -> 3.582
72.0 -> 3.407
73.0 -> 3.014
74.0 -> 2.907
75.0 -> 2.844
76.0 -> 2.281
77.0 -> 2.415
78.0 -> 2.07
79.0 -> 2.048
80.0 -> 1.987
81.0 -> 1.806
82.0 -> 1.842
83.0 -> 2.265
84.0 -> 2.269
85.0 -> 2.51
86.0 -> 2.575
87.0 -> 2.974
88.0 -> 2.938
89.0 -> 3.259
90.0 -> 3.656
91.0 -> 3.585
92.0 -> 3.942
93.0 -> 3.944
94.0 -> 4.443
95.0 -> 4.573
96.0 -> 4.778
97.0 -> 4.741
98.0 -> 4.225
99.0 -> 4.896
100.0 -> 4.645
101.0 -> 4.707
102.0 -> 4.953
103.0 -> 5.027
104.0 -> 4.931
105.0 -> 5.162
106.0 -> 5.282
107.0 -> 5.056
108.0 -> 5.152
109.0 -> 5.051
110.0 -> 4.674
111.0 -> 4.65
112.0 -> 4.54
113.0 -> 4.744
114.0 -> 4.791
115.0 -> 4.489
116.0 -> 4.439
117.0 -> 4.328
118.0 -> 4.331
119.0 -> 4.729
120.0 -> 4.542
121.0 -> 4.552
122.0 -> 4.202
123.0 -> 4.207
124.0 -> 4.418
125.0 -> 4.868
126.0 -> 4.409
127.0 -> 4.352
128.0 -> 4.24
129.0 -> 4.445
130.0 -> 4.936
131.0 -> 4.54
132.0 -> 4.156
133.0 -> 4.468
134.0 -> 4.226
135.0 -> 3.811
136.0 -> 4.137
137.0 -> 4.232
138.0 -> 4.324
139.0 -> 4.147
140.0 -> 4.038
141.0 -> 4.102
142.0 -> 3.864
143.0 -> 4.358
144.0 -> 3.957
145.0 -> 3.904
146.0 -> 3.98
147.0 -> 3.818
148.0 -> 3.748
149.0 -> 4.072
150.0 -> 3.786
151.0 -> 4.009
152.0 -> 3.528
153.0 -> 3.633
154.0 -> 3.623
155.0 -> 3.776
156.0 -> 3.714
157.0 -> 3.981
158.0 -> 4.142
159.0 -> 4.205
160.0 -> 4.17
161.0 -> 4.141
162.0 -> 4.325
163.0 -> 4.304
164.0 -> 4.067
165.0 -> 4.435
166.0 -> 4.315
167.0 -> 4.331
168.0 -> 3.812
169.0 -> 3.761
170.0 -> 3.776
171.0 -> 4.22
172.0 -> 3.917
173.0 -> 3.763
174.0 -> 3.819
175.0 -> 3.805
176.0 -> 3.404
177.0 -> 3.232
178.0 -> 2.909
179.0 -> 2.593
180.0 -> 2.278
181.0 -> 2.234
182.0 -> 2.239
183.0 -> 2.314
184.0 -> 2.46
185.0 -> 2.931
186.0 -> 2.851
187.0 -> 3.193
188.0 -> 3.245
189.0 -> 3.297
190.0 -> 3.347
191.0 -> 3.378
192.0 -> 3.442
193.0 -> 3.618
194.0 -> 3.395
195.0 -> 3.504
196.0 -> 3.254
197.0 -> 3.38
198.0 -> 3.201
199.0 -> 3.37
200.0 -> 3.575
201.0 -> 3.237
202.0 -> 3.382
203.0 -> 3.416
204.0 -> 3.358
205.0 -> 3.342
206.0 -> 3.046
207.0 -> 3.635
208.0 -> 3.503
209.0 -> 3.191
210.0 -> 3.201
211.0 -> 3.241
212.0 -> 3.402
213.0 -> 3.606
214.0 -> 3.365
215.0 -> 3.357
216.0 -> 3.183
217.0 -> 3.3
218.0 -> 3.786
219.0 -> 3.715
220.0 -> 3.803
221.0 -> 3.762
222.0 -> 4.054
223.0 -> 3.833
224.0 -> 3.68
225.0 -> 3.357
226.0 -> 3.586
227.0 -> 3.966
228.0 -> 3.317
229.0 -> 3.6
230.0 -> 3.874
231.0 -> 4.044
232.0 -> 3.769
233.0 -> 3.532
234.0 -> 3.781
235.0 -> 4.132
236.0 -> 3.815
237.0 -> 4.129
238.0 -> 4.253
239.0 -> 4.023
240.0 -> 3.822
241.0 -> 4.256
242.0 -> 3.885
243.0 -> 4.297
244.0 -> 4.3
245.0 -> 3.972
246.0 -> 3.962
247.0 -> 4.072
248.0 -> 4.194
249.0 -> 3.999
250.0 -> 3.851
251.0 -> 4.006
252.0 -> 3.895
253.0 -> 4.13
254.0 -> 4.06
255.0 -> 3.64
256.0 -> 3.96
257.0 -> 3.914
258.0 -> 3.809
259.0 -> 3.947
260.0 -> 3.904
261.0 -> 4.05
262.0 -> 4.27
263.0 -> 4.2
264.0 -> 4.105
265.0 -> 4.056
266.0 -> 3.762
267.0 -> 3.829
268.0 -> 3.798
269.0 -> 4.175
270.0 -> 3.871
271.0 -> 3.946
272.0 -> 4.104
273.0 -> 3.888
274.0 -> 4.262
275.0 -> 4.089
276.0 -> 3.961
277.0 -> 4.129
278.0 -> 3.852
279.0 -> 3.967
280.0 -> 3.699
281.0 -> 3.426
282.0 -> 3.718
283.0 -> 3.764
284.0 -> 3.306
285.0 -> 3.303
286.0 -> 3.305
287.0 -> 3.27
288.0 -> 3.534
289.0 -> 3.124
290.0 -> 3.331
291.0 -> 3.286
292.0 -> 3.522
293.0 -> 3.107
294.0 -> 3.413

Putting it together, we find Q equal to 8.3 min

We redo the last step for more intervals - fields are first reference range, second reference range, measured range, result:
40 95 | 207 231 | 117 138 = -3.6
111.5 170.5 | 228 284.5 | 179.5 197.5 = 4.7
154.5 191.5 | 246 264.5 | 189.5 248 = 2.5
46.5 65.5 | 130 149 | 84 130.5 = 0.0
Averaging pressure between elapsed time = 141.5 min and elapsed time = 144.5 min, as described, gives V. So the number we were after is 4.06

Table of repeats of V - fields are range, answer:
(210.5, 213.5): 3.42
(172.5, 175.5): 3.8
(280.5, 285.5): 3.5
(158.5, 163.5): 4.23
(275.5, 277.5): 4.04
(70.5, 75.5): 3.15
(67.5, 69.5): 4.36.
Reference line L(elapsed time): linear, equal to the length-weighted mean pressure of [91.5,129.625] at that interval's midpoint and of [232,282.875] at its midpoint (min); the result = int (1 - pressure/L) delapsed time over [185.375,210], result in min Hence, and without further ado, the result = 5.2 min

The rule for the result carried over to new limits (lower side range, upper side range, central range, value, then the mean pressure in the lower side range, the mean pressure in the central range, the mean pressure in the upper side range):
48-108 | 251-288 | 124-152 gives -1.7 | 3.97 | 4.17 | 3.87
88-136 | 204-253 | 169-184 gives 3.3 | 4.49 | 3.17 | 3.74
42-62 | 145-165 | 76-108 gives 5.5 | 4.76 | 3.66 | 3.96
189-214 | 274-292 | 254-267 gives -1.5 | 3.37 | 3.97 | 3.61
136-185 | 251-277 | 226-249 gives -0.1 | 3.74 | 3.95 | 3.99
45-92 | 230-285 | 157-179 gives -0.3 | 3.78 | 3.92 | 3.95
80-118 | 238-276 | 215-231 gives 1.5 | 4.08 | 3.66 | 4.01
